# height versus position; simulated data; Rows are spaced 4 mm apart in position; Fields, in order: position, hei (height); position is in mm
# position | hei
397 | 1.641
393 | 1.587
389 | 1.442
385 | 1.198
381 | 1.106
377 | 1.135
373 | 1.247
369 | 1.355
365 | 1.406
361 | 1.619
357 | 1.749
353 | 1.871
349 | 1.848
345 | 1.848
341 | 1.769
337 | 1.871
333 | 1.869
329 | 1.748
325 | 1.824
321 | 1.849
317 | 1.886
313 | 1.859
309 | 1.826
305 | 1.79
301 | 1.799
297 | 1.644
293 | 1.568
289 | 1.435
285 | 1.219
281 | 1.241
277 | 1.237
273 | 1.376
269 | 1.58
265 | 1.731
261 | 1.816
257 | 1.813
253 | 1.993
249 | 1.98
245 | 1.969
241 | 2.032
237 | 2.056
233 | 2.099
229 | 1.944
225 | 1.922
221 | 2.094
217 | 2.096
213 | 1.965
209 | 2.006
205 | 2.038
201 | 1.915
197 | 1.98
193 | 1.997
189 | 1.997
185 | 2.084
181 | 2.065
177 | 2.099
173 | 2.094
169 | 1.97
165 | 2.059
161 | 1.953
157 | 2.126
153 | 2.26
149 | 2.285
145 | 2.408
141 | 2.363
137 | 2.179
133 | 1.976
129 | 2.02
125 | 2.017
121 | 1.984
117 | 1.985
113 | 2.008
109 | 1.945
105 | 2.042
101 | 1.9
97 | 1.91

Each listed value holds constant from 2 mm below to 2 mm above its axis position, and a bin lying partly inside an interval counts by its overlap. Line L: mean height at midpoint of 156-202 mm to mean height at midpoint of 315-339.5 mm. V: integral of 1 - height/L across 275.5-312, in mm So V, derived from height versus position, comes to 6.57 mm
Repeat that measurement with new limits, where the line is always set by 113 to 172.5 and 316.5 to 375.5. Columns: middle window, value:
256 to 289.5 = 6.6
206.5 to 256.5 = -1.9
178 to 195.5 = -0.1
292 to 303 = 0.8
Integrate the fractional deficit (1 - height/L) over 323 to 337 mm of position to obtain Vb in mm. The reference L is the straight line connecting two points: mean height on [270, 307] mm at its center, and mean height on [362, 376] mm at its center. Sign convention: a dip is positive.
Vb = -4.1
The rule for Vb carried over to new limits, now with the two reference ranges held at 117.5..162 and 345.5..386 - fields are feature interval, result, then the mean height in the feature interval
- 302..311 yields -0.9 mm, 1.81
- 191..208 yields -0.2 mm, 1.98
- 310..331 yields -2.9 mm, 1.83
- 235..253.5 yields -1.8 mm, 2.01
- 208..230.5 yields -1.2 mm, 2.01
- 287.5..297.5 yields 0.9 mm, 1.54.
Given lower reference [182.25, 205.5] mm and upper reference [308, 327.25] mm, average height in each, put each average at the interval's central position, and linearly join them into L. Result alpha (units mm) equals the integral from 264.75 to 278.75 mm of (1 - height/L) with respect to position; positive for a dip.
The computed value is 3.3 mm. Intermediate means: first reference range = 2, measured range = 1.45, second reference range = 1.85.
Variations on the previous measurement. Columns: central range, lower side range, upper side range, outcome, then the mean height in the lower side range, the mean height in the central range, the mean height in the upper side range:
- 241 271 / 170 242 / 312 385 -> 0.6 mm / 2.03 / 1.85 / 1.64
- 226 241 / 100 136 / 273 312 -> -3.0 mm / 1.99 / 2.03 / 1.53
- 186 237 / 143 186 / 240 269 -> -0.3 mm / 2.13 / 2.01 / 1.88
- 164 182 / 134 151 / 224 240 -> 1.1 mm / 2.29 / 2.06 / 2.01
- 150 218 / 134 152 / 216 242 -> 3.8 mm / 2.29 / 2.04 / 2.03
